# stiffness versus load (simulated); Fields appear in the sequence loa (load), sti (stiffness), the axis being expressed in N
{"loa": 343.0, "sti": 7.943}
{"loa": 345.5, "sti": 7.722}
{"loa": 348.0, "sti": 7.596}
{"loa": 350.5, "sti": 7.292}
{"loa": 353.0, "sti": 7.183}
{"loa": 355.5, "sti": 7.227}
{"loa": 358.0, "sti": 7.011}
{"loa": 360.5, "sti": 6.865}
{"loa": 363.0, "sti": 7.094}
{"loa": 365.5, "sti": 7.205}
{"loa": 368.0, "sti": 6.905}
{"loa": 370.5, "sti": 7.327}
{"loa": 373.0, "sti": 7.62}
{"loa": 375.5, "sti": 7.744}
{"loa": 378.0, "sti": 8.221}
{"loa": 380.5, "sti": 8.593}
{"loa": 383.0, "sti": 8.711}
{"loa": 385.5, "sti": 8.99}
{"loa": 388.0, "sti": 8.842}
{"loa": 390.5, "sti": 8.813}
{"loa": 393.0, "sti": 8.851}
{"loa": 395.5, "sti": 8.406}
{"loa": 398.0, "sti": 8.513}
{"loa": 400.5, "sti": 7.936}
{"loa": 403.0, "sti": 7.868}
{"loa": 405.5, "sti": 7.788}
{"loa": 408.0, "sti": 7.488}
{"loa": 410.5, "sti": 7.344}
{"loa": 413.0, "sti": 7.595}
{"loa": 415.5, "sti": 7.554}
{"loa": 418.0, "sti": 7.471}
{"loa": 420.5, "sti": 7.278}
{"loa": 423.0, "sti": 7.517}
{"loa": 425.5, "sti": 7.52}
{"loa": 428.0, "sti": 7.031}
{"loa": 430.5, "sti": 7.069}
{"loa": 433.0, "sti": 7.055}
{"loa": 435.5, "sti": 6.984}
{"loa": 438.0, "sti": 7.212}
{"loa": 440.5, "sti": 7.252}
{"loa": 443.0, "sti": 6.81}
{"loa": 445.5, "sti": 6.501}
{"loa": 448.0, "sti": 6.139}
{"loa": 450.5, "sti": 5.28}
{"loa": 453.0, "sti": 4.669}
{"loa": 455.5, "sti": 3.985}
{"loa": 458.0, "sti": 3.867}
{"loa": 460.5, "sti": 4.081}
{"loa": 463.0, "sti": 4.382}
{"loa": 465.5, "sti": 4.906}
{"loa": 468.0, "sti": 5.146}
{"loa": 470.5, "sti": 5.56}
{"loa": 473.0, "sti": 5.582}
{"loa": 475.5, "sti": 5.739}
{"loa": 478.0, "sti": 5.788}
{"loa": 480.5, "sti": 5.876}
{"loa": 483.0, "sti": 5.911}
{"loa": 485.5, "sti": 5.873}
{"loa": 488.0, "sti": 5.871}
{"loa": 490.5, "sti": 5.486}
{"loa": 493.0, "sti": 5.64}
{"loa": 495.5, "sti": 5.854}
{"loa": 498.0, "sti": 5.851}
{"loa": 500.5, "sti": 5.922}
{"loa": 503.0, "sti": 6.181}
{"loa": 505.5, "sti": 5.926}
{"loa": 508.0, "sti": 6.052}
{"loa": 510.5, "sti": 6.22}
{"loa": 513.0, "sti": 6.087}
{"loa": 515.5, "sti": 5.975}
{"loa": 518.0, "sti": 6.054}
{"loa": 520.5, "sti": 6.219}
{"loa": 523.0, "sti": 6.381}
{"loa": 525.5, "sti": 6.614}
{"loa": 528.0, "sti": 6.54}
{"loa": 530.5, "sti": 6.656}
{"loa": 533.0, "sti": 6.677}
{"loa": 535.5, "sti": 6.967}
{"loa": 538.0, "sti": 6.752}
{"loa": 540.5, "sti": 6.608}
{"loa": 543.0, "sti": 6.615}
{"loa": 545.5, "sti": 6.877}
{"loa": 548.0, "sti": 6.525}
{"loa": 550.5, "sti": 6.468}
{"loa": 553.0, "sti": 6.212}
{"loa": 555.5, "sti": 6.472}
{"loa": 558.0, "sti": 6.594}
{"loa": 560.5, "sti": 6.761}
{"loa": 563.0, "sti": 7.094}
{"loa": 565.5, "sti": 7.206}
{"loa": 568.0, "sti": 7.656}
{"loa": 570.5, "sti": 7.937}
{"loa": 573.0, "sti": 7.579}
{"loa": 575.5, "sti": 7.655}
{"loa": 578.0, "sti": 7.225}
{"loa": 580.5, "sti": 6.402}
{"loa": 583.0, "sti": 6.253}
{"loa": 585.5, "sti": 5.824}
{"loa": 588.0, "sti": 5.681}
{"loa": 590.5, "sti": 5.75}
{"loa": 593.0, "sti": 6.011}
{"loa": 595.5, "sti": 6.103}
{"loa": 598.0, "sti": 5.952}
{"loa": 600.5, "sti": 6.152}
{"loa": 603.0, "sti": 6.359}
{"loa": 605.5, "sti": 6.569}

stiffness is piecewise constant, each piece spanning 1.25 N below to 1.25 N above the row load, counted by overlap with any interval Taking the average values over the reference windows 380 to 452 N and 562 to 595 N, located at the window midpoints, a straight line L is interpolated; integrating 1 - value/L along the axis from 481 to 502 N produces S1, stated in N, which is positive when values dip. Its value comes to 4.1 N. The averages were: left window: 7.58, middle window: 5.81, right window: 6.77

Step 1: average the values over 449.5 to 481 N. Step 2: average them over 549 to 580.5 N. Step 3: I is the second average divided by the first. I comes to 1.4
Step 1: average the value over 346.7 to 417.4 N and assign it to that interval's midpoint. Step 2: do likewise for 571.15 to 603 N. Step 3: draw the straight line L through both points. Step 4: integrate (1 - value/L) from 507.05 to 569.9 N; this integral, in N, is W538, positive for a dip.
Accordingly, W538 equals 1.4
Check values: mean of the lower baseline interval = 7.8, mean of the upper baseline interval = 6.41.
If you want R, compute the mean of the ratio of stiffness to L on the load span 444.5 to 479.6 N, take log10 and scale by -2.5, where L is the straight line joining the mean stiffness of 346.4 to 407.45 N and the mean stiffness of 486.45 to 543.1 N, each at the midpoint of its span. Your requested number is 0.315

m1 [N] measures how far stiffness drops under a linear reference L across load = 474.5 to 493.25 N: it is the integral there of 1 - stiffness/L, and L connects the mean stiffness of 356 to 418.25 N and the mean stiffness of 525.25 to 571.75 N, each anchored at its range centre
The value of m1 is 3.8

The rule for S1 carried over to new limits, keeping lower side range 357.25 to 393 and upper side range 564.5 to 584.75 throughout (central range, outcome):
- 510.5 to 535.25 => 3.4 N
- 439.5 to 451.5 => 2.0 N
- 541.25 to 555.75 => 1.5 N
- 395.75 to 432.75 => 0.9 N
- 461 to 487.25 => 7.3 N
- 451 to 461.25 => 4.5 N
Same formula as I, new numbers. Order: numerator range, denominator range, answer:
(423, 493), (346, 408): 0.75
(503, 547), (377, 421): 0.79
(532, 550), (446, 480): 1.33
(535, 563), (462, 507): 1.17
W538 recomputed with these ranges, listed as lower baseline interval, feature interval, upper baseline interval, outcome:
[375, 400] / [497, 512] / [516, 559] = 2.0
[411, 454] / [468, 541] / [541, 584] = 8.8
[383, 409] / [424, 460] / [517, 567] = 7.5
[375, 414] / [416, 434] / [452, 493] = -0.6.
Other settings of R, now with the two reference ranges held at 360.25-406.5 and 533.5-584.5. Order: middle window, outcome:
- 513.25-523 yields 0.17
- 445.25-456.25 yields 0.40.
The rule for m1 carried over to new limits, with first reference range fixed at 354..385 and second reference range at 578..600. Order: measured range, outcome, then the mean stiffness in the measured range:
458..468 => 3.55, 4.47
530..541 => -0.52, 6.75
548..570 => -1.95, 6.83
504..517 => 1.09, 6.05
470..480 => 1.70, 5.69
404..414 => -0.35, 7.56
